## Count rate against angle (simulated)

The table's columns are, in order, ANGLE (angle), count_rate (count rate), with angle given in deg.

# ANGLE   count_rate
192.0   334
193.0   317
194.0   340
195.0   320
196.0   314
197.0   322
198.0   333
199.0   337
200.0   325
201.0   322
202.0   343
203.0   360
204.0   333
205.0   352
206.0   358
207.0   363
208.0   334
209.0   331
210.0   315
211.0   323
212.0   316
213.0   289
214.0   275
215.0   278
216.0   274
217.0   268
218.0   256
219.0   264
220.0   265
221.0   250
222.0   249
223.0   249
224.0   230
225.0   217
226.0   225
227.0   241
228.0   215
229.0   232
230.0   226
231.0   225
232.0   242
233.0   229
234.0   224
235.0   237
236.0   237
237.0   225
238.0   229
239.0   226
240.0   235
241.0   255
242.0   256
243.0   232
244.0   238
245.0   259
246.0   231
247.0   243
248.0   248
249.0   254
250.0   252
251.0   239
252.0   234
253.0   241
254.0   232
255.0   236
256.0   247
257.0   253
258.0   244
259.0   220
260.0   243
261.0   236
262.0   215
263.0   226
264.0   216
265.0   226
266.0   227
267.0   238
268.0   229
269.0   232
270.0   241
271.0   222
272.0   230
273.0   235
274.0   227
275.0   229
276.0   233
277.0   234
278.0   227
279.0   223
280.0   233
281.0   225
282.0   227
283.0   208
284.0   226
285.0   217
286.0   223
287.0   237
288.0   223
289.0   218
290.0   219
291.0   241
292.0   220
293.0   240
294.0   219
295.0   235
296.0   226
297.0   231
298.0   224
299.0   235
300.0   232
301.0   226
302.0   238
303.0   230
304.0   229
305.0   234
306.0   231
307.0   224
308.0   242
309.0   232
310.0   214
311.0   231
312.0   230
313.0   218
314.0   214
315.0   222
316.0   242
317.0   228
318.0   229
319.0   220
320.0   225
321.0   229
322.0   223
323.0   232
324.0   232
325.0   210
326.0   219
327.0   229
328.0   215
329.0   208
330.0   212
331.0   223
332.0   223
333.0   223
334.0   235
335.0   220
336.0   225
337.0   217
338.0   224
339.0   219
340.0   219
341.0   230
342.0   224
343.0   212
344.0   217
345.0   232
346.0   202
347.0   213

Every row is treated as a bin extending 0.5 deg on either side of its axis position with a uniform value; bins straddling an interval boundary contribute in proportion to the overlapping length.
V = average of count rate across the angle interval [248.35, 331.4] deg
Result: 229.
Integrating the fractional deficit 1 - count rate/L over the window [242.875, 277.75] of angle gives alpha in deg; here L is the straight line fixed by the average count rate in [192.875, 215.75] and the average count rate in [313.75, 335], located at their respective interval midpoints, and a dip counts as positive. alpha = 5.3 deg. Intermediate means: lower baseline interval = 326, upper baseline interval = 224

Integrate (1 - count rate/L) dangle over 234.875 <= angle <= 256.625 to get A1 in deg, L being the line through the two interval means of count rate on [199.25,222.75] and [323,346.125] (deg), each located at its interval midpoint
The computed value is 3.2 deg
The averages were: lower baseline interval 306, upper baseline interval 221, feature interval 240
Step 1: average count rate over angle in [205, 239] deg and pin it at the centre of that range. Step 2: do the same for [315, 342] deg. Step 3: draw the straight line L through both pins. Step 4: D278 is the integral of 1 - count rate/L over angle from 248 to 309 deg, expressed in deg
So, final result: 2.9 deg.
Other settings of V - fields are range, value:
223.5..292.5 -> 232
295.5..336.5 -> 226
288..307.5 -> 229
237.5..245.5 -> 241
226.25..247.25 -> 235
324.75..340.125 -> 220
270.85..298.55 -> 227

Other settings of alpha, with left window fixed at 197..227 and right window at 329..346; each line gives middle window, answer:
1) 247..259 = 1.31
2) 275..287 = 1.39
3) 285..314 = 1.89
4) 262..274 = 1.58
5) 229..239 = 1.89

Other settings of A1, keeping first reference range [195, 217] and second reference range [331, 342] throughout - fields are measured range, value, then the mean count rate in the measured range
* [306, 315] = 0.65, 226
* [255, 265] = 1.72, 233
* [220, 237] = 3.99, 234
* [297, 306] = 0.68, 231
